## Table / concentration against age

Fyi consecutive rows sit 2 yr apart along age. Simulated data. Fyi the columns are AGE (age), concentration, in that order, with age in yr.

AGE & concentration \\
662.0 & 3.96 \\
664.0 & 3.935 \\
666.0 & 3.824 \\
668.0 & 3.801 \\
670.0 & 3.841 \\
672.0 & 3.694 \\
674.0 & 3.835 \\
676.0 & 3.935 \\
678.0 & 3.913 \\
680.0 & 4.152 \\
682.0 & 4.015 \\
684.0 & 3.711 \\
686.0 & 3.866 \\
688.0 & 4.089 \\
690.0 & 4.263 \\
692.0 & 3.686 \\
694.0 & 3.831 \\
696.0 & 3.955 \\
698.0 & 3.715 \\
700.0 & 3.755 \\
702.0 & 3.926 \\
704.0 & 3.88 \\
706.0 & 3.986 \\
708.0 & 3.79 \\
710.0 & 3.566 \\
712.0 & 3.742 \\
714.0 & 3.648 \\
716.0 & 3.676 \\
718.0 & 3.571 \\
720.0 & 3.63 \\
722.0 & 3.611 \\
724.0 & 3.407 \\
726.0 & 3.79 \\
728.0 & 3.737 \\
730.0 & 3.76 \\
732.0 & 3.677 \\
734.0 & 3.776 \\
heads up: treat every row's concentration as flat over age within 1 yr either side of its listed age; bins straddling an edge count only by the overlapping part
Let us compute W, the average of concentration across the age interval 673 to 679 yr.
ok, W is 3.89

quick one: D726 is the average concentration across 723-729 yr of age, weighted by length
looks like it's 3.64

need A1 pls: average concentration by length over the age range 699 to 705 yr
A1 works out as 3.85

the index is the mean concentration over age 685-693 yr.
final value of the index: 3.98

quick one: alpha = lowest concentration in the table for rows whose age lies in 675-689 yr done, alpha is 3.711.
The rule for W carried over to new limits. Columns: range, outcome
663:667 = 3.88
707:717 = 3.68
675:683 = 4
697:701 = 3.73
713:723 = 3.63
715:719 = 3.62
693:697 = 3.89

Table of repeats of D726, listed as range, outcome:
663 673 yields 3.82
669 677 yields 3.83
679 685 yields 3.96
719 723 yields 3.62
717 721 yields 3.6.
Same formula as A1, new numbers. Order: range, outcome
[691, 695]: 3.76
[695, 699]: 3.83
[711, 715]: 3.7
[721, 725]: 3.51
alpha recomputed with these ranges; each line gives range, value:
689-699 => 3.686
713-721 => 3.571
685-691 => 3.866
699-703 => 3.755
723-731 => 3.407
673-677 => 3.835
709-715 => 3.566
